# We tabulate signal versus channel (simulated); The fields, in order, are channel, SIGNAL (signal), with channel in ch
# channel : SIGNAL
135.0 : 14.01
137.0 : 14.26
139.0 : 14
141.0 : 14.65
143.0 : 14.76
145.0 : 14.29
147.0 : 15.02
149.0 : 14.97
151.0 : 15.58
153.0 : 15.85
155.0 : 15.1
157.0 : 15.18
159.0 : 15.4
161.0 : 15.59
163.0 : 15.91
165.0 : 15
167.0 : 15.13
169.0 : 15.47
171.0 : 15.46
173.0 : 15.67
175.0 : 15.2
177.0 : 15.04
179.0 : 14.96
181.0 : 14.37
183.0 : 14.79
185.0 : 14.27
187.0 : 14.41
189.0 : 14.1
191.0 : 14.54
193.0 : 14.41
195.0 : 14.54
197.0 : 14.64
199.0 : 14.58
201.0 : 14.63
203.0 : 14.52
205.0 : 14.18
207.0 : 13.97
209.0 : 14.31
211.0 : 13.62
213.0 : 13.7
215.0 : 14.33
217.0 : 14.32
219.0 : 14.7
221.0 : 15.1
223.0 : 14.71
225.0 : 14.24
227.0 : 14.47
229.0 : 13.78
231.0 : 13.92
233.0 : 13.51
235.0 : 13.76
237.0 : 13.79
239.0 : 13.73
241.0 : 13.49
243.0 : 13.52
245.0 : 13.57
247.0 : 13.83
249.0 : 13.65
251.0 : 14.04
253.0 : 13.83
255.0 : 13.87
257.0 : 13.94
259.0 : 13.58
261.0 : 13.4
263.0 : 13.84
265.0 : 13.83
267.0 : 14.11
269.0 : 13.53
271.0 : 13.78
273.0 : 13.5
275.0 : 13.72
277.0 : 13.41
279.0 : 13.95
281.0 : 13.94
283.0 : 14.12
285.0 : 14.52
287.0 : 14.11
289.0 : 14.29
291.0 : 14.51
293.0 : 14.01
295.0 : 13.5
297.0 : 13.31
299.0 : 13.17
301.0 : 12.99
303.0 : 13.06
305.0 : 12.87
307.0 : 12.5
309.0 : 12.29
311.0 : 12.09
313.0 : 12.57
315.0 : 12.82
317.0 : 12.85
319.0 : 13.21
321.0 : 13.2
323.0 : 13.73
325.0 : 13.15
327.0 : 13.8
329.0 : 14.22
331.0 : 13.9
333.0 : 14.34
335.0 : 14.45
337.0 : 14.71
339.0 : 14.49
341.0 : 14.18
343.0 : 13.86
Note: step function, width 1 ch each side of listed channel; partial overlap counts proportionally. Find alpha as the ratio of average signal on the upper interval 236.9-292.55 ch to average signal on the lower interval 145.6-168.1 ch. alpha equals 0.9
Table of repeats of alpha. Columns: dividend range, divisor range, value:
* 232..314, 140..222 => 0.92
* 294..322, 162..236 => 0.89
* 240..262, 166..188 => 0.91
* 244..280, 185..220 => 0.96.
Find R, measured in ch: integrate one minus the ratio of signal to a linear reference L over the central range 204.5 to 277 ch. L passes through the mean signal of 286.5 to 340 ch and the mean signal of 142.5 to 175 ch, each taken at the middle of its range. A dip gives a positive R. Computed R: 2.08 ch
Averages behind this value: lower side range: 15.3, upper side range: 13.5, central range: 13.9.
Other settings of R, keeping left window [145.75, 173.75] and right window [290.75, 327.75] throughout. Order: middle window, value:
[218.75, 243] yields 0.4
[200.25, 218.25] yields 0.5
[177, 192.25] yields 0.5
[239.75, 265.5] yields 0.4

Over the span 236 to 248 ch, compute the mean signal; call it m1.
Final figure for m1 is 13.7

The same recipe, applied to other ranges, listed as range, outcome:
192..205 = 14.5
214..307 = 13.8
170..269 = 14.2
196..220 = 14.3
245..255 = 13.8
